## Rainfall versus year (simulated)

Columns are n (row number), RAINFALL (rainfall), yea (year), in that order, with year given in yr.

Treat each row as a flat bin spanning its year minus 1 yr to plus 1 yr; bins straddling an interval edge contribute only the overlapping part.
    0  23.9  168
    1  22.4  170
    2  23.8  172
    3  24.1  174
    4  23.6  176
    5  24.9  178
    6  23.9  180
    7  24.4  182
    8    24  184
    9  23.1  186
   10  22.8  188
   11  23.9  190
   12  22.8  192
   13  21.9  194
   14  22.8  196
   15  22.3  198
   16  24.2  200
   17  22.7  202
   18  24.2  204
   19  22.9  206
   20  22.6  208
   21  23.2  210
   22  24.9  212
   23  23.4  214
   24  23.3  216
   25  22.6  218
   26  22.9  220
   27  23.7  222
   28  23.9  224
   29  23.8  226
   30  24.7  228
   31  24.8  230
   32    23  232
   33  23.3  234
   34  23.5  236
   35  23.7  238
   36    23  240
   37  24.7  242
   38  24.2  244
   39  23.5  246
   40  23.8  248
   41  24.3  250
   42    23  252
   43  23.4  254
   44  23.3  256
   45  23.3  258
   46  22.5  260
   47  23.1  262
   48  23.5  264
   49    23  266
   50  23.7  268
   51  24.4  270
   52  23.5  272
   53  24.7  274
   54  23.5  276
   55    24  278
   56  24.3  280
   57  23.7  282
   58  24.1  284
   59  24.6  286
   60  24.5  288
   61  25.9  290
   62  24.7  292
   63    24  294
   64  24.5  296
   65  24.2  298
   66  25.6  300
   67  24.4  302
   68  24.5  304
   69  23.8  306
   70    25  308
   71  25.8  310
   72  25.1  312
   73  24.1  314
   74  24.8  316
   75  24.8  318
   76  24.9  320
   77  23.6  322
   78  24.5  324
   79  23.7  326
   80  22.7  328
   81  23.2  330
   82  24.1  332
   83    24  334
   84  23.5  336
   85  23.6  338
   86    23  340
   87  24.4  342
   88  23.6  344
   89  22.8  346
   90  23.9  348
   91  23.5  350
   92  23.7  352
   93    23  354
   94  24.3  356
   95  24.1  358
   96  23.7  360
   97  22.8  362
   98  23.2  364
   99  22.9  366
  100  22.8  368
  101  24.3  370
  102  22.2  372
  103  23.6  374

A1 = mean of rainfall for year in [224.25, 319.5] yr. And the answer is 24.1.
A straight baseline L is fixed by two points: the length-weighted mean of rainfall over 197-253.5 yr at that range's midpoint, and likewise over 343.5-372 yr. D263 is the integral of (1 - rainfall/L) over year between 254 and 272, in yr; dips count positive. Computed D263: 0.1 yr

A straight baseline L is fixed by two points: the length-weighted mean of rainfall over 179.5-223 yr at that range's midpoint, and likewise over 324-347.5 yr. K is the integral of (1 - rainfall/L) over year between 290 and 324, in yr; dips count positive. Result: -1.7 yr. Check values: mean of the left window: 23.3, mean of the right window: 23.6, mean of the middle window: 24.6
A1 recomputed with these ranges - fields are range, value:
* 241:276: 23.6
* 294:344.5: 24.2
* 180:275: 23.5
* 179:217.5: 23.3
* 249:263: 23.3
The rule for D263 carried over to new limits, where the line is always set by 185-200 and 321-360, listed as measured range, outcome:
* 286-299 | -0.7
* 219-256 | -1.0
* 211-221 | -0.2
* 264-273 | -0.1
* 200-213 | -0.3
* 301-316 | -0.8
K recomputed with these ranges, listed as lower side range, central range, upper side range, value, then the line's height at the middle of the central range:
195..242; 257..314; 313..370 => -1.48 yr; 23.6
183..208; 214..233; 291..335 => -0.17 yr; 23.4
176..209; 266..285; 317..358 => -0.29 yr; 23.6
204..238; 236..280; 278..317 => 0.77 yr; 24.1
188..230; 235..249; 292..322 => 0.01 yr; 23.8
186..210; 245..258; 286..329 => 0.12 yr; 23.8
